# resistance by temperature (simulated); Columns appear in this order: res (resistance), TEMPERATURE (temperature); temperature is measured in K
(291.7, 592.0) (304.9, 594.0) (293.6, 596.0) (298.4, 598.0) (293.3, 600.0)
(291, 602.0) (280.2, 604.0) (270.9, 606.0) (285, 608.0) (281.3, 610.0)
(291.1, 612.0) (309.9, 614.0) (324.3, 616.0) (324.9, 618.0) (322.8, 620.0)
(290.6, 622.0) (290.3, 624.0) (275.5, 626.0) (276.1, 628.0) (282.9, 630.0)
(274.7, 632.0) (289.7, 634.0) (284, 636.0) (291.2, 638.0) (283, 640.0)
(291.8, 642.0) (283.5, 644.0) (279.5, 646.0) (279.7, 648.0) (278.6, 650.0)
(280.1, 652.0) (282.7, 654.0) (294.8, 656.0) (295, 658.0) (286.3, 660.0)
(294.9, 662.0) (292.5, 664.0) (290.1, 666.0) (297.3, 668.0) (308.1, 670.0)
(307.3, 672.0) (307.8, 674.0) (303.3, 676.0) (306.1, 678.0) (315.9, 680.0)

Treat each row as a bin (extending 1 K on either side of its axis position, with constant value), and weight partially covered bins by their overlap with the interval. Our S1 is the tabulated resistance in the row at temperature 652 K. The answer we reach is 280.1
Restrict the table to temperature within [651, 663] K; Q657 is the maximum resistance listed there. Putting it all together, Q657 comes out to 295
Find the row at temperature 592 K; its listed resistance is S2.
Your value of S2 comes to 291.7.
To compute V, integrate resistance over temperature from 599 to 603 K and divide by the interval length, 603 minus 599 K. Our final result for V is 292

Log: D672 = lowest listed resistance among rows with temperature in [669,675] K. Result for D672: 307.3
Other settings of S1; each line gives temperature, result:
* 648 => 279.7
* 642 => 291.8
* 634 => 289.7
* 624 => 290.3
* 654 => 282.7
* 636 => 284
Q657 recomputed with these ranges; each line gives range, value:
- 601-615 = 309.9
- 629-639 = 291.2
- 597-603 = 298.4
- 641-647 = 291.8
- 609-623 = 324.9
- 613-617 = 324.3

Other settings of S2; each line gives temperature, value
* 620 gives 322.8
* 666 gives 290.1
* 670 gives 308.1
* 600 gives 293.3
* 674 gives 307.8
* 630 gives 282.9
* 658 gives 295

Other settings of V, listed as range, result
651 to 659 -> 288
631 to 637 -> 283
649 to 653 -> 279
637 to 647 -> 286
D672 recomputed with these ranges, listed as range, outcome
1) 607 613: 281.3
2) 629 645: 274.7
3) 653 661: 282.7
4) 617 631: 275.5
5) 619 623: 290.6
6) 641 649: 279.5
